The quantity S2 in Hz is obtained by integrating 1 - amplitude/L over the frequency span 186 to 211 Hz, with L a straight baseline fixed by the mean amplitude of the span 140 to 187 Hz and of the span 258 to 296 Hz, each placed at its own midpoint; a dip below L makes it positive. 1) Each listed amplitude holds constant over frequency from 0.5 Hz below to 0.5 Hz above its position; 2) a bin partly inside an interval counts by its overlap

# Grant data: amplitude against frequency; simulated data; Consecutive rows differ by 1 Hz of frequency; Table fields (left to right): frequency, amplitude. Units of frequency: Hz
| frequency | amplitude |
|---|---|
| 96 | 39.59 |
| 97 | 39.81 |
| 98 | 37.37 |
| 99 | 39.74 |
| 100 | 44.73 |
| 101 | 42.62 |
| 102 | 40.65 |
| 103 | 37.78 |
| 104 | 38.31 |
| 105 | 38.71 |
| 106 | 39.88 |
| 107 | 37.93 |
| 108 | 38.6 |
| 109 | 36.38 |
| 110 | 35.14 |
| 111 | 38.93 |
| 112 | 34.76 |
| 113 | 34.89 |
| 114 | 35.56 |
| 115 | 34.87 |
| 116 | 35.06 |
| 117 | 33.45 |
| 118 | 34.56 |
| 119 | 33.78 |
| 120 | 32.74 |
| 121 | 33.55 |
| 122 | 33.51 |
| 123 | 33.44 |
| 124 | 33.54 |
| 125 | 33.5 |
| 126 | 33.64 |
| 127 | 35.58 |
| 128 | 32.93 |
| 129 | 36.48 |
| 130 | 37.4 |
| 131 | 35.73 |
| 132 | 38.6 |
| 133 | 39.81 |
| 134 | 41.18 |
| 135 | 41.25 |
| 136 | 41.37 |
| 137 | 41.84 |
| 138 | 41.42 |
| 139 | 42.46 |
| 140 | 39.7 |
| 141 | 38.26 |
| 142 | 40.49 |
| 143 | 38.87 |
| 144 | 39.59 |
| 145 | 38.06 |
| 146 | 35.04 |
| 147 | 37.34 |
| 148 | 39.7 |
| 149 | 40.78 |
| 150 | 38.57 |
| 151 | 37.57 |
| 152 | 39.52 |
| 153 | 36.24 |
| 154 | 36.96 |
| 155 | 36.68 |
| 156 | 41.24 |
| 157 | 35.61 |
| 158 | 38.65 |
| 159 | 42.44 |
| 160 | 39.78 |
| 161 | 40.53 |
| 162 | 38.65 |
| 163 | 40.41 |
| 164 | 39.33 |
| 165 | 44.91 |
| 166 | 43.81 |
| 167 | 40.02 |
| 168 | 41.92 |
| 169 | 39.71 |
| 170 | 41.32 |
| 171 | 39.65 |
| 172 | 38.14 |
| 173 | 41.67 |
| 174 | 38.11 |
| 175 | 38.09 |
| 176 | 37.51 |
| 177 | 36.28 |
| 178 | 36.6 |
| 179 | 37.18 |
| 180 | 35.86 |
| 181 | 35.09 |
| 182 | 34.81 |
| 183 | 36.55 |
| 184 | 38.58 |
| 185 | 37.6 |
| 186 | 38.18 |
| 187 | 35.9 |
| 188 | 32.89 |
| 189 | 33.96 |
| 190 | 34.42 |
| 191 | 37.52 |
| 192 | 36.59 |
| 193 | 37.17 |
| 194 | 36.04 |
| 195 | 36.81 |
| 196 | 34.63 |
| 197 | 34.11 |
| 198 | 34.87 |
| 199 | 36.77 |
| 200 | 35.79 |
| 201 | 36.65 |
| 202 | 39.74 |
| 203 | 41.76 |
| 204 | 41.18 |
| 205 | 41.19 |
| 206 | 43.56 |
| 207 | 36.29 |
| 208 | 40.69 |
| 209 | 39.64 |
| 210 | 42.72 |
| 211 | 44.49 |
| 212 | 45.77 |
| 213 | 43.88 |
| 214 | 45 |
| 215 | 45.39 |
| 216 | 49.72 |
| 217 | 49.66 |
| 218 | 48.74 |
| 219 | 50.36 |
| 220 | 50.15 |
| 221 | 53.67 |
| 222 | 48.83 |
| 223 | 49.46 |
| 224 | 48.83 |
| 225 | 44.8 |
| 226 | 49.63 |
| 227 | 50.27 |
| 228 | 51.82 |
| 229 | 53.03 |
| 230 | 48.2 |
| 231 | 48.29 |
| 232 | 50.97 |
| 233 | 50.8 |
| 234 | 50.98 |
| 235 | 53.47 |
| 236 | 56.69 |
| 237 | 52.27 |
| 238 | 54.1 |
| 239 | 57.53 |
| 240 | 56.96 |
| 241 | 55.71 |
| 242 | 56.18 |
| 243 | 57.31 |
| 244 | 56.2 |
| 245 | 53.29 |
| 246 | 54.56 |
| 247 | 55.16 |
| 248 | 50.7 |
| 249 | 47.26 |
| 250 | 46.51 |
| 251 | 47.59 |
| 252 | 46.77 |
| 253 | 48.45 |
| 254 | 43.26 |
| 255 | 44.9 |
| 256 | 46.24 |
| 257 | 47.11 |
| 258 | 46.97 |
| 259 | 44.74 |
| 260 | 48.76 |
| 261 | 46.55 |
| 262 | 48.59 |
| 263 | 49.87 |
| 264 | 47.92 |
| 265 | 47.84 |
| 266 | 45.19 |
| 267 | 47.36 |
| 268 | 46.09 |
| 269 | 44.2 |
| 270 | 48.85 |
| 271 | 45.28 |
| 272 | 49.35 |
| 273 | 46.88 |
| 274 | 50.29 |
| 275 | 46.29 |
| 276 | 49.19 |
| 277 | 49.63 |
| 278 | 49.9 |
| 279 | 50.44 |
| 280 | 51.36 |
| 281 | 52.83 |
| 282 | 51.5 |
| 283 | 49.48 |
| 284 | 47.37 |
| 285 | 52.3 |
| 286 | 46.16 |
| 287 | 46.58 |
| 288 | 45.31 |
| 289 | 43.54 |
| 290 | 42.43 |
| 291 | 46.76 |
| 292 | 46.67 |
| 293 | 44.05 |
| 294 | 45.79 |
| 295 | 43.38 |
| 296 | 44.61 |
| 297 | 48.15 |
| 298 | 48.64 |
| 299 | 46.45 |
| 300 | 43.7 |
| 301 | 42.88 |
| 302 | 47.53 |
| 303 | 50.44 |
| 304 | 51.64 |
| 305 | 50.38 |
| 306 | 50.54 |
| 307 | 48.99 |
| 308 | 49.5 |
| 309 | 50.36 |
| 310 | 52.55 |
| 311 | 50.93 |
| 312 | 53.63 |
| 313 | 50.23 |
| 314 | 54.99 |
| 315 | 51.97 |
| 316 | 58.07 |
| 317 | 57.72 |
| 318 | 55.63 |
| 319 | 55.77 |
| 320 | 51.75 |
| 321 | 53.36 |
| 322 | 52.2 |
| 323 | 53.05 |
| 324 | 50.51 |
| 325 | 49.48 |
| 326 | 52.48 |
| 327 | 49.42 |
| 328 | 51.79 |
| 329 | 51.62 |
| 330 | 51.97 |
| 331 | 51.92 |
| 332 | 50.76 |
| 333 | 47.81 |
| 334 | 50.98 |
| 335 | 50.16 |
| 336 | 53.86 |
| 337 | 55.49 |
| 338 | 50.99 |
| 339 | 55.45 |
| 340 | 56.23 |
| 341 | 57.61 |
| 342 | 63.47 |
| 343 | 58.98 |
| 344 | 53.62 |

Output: 2.3 Hz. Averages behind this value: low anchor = 38.7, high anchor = 47.5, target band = 37.7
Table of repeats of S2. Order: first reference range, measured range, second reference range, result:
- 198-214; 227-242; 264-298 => -3.37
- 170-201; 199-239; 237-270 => -3.41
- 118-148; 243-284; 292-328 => -1.61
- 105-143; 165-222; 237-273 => 4.71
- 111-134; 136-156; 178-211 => -1.76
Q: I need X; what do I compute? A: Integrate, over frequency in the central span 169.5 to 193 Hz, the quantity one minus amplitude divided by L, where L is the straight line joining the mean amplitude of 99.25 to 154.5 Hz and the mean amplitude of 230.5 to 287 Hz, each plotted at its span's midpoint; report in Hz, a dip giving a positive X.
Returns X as 3.0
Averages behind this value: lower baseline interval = 37.5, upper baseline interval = 49.8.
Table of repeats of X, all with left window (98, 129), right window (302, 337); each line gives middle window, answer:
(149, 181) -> 0.9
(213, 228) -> -1.5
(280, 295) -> 0.7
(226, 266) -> -3.6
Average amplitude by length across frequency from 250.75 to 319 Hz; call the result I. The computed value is 48.4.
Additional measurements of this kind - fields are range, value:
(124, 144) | 38.4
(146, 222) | 39.8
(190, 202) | 36.2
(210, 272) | 49.4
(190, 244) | 46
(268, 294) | 47.8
